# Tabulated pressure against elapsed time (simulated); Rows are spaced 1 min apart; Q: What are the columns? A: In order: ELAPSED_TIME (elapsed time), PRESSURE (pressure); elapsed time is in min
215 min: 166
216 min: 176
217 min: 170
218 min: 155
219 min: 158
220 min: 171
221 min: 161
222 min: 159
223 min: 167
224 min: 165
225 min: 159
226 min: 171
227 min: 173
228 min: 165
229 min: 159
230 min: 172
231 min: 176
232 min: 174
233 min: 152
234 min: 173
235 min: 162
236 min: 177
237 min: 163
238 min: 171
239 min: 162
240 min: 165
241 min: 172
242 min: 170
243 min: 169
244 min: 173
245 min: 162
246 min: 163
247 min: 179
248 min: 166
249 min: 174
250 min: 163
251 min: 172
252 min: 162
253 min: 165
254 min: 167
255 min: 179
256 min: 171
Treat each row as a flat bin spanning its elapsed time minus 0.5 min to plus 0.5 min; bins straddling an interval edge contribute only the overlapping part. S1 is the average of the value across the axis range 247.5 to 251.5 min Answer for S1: 169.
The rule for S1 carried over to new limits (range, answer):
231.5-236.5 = 168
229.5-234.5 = 169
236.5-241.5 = 167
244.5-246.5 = 162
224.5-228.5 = 167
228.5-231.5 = 169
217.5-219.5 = 156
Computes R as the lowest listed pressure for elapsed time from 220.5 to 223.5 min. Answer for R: 159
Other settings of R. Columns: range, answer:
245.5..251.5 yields 163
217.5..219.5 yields 155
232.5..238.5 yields 152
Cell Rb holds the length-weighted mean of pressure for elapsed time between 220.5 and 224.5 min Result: 163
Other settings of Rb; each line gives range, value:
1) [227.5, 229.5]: 162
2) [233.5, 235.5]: 168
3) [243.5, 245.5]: 168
